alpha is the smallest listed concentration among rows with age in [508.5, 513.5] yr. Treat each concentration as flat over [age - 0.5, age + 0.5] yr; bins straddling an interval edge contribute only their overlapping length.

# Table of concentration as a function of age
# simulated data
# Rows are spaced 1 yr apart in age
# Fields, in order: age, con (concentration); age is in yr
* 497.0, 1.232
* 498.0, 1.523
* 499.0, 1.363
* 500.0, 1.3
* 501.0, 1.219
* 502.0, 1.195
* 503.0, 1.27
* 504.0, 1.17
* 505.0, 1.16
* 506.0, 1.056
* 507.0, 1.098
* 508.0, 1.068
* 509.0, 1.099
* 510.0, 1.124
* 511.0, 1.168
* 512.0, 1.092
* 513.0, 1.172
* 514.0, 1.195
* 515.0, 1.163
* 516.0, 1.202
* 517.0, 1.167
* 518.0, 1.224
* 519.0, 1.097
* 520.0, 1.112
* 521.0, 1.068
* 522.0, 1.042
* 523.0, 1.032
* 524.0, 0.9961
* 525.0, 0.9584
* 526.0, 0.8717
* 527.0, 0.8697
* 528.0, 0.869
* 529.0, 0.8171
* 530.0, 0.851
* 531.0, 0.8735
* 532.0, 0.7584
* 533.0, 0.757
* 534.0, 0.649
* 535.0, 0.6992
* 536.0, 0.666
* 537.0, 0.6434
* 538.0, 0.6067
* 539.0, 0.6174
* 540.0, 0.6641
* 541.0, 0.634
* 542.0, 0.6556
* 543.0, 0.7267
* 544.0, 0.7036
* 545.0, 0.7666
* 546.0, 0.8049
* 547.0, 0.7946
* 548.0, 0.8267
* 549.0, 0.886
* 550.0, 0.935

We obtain 1.092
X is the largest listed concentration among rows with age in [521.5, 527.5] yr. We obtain 1.042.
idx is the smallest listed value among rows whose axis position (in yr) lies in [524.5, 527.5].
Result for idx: 0.8697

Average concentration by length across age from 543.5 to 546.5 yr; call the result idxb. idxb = 0.758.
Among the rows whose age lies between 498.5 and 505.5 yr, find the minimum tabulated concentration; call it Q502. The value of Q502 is 1.16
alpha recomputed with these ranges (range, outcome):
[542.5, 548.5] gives 0.7036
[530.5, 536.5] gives 0.649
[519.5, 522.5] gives 1.042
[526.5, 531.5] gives 0.8171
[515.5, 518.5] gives 1.167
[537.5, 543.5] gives 0.6067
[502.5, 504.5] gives 1.17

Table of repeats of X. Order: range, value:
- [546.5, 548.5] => 0.8267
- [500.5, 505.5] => 1.27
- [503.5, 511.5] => 1.17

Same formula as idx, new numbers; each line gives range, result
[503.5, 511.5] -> 1.056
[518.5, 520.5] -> 1.097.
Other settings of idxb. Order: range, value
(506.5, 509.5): 1.09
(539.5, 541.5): 0.649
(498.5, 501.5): 1.29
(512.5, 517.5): 1.18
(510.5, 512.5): 1.13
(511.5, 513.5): 1.13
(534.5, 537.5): 0.67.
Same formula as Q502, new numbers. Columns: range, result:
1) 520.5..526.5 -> 0.8717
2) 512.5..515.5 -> 1.163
